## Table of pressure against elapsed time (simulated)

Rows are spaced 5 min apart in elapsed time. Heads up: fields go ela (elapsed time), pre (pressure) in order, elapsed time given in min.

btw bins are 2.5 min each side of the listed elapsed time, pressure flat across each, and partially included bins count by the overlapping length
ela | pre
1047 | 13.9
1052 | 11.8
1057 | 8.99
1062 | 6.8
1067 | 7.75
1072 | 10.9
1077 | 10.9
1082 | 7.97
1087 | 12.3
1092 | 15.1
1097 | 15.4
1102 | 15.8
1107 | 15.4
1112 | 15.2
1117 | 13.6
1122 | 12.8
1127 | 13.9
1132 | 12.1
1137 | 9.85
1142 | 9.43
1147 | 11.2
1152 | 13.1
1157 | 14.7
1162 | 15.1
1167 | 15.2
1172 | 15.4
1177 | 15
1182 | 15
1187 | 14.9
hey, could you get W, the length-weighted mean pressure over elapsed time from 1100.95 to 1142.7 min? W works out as 13.2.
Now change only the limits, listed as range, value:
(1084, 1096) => 13.7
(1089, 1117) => 15.2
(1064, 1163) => 12.6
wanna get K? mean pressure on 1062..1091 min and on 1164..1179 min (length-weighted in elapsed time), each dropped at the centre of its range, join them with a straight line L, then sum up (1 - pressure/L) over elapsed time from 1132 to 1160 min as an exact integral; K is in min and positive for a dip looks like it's 4.2 min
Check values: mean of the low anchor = 9.96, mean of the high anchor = 15.2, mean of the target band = 11.8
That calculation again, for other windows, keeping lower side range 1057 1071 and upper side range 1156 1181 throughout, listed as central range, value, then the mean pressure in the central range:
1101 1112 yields -4.7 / 15.5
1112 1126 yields -2.3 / 13.6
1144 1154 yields 1.3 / 12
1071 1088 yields -2.5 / 10.3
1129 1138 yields 1.0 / 11.3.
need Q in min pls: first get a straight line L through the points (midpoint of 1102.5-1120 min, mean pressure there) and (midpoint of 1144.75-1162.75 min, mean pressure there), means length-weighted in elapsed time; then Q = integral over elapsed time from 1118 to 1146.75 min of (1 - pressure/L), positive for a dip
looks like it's 5.0 min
